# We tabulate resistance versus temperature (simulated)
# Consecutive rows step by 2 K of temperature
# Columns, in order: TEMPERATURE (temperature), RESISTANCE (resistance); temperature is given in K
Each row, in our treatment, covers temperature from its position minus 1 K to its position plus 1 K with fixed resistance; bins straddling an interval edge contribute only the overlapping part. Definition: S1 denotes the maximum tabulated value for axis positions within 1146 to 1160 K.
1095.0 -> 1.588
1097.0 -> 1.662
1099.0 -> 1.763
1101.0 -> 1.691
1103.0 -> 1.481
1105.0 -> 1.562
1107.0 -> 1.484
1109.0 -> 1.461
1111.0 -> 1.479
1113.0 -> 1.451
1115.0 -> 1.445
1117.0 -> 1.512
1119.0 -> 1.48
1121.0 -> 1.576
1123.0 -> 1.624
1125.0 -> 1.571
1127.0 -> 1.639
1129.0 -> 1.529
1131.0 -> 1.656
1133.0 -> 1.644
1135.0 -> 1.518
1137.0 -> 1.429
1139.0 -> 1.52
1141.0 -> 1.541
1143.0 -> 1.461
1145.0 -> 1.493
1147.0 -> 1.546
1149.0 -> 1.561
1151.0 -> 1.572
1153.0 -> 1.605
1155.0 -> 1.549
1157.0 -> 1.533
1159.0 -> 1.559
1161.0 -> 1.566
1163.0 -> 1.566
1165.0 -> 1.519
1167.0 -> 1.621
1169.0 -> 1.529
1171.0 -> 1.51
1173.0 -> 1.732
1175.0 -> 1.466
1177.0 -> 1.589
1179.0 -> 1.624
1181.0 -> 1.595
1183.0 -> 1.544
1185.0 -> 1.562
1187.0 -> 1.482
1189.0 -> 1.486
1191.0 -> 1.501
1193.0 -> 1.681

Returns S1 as 1.605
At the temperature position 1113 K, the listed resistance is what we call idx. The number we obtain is 1.451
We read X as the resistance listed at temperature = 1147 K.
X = 1.546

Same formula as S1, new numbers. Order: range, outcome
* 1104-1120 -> 1.562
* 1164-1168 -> 1.621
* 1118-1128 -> 1.639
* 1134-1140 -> 1.52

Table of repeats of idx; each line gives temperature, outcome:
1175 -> 1.466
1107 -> 1.484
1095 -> 1.588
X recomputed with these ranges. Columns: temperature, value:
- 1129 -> 1.529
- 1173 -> 1.732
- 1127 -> 1.639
